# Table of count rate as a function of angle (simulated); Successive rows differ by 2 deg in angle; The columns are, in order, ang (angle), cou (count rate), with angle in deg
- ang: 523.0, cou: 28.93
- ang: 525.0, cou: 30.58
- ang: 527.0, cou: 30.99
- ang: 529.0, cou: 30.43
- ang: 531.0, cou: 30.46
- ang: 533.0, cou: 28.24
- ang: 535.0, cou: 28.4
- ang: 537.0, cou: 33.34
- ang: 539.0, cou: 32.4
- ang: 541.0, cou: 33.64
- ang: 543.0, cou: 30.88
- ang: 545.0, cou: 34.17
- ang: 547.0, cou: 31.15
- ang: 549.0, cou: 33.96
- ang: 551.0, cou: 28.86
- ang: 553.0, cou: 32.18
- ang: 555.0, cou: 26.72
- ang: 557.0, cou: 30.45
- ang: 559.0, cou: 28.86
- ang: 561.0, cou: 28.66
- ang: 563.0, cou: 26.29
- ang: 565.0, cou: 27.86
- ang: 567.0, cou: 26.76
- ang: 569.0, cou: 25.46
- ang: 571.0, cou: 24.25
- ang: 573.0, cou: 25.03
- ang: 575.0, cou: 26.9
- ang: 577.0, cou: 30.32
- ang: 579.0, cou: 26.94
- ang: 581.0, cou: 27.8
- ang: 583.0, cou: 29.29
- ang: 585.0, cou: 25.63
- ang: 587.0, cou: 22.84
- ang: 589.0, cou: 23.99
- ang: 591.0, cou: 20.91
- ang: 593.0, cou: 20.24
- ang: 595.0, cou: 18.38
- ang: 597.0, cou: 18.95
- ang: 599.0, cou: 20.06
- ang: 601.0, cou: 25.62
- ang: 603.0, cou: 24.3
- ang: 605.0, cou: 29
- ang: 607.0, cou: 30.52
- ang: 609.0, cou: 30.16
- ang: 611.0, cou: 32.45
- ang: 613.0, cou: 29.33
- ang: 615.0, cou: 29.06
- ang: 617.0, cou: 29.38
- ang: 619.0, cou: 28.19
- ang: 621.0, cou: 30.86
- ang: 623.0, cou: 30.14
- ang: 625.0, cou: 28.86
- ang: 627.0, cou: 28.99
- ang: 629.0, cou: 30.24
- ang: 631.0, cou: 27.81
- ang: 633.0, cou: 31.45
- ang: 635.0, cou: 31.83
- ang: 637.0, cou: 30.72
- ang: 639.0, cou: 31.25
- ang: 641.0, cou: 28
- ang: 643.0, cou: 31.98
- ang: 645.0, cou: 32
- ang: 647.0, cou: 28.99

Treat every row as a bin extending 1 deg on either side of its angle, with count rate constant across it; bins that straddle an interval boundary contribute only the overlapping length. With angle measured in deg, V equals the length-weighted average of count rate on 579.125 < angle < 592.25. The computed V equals 25.1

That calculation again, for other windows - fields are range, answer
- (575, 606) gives 24.4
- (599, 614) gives 28.2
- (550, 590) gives 27.3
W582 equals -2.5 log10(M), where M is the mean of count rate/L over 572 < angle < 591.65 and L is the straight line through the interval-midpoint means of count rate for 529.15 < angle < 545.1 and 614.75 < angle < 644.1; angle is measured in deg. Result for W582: 0.18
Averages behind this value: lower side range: 31.2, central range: 26.1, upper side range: 29.9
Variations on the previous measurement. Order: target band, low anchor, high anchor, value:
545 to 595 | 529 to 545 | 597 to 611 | 0.071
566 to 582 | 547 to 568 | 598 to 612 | 0.074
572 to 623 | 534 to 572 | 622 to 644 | 0.140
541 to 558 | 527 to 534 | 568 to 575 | -0.128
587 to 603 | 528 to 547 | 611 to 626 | 0.367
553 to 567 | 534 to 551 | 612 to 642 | 0.118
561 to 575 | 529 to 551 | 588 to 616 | 0.097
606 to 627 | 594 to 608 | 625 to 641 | -0.117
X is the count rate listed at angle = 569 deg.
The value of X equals 25.46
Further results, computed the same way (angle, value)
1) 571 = 24.25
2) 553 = 32.18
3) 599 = 20.06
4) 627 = 28.99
